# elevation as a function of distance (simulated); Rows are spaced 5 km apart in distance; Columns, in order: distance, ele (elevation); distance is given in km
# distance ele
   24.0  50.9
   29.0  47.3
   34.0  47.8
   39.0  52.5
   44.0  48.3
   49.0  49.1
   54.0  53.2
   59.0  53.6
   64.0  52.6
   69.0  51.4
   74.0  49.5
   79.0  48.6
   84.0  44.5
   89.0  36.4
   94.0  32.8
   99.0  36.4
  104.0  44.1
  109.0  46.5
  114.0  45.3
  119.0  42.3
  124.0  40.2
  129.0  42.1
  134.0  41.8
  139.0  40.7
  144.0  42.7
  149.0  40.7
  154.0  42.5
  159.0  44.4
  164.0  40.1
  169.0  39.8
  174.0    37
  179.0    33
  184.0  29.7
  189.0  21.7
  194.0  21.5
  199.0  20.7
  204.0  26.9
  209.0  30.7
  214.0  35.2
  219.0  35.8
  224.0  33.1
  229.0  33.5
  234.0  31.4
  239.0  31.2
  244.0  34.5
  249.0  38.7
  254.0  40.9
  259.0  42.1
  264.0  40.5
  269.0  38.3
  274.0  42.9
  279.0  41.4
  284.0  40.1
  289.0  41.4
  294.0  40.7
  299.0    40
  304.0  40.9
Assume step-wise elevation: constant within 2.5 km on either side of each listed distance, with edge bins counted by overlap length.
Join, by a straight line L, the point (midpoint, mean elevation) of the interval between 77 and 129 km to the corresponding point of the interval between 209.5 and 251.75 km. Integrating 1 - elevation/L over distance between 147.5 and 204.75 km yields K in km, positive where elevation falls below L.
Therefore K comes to 6.5 km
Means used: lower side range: 41.7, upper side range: 34.1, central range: 33.2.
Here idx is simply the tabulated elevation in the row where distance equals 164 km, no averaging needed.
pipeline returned 40.1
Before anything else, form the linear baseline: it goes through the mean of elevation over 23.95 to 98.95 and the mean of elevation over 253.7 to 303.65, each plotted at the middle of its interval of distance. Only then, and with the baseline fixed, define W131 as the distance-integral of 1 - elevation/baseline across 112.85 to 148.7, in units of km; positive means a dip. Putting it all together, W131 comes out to 2.7 km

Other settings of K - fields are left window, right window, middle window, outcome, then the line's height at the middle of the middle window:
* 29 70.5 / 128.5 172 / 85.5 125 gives 4.34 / 45.7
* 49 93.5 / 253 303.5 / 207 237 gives 6.66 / 42.8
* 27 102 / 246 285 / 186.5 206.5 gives 9.37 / 42.7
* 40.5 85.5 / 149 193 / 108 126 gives -0.15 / 43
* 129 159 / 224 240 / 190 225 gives 6.13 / 35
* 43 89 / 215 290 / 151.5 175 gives 1.23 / 43.2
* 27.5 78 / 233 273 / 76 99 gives 3.82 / 48.3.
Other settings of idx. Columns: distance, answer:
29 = 47.3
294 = 40.7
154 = 42.5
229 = 33.5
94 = 32.8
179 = 33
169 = 39.8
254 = 40.9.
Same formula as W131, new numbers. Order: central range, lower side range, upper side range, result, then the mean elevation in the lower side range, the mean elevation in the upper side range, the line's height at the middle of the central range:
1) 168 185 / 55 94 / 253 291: 3.5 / 47.3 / 40.9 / 44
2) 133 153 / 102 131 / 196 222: -1.0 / 43.4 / 29.8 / 39.5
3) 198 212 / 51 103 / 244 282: 5.0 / 45.9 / 40.3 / 42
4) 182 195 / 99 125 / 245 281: 5.4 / 43.2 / 40.4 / 41.8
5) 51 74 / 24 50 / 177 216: -3.3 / 49.2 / 27.3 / 45.7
